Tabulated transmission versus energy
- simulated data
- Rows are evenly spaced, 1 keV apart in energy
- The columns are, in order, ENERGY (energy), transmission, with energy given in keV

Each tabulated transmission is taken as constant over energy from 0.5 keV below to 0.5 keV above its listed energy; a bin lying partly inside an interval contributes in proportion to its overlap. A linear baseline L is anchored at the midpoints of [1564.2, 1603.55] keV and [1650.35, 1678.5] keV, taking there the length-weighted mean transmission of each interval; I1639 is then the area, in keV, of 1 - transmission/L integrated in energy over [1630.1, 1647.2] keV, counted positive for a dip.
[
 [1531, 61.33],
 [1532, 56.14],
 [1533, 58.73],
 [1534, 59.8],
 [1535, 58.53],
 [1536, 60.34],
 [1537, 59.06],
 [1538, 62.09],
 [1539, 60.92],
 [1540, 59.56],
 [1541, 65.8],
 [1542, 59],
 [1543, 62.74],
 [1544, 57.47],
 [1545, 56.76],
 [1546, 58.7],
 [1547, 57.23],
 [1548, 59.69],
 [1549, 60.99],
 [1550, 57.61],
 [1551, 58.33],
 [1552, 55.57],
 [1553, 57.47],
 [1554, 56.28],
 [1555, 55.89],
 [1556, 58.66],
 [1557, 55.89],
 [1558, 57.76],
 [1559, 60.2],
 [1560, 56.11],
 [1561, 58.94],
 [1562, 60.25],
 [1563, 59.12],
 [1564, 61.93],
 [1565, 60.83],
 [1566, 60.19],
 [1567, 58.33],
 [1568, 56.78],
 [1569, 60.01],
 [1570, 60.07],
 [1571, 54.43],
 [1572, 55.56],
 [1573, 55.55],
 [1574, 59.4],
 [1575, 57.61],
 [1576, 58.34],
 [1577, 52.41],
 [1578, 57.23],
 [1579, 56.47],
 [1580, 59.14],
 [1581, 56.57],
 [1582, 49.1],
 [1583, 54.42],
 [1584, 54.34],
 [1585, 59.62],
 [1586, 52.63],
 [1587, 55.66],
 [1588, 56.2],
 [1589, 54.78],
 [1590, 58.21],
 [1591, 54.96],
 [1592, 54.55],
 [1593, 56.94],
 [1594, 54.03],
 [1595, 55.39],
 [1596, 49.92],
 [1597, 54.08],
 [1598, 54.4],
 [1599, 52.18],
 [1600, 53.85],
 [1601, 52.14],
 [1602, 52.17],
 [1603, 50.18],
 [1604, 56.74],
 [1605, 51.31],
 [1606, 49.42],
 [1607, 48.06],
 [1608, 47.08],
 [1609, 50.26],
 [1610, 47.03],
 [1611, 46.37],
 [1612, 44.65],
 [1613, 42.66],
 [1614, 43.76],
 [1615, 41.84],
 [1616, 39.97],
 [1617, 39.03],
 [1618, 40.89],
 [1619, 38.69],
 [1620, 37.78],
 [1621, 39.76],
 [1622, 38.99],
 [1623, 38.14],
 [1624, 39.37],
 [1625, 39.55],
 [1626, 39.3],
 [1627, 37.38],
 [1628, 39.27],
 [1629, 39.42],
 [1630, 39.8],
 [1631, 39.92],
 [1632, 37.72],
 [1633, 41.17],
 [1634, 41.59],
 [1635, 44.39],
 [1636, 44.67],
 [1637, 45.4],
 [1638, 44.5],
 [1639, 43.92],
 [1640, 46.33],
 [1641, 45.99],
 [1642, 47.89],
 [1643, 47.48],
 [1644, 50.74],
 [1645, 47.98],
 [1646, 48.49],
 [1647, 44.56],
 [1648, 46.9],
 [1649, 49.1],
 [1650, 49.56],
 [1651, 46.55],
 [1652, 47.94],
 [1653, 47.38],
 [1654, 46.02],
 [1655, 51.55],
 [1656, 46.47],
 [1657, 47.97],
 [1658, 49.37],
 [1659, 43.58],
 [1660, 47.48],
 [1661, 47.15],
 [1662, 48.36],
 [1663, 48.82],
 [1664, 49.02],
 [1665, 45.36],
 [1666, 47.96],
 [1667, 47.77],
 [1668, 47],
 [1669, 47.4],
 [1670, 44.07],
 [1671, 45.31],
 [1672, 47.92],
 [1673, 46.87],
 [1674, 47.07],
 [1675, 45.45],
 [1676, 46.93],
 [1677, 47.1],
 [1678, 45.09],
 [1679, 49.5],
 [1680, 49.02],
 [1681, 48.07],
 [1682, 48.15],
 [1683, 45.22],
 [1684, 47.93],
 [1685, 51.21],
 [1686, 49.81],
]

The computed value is 1.7 keV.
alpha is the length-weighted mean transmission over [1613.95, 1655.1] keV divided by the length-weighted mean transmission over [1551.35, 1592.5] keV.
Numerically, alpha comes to 0.76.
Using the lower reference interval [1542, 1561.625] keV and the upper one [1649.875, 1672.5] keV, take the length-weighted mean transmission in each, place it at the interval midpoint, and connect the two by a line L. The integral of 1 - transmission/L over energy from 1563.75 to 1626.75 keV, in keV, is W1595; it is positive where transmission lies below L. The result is 3.2 keV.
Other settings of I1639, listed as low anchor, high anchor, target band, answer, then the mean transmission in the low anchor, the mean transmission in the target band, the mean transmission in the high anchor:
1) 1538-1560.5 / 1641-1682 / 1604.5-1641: 6.25 keV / 58.7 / 42.5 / 47.4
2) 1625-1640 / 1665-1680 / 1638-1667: -2.19 keV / 41.4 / 47.5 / 46.8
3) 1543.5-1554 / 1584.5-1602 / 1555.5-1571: -0.55 keV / 57.9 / 58.9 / 54.6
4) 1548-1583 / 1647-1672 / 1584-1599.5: -0.04 keV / 57.6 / 54.9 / 47.4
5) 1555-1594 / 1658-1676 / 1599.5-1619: 2.30 keV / 57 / 47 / 46.9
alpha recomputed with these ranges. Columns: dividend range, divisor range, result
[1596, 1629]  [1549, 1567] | 0.77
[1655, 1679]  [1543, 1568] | 0.81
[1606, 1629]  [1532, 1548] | 0.70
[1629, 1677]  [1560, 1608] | 0.83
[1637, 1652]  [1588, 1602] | 0.87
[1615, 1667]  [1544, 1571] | 0.76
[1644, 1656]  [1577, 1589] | 0.86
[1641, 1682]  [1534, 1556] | 0.80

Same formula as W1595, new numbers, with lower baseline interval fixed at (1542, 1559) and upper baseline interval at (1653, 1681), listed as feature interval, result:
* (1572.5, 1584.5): -0.1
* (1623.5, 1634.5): 2.4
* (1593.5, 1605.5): 0.1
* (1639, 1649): 0.4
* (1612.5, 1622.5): 2.2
